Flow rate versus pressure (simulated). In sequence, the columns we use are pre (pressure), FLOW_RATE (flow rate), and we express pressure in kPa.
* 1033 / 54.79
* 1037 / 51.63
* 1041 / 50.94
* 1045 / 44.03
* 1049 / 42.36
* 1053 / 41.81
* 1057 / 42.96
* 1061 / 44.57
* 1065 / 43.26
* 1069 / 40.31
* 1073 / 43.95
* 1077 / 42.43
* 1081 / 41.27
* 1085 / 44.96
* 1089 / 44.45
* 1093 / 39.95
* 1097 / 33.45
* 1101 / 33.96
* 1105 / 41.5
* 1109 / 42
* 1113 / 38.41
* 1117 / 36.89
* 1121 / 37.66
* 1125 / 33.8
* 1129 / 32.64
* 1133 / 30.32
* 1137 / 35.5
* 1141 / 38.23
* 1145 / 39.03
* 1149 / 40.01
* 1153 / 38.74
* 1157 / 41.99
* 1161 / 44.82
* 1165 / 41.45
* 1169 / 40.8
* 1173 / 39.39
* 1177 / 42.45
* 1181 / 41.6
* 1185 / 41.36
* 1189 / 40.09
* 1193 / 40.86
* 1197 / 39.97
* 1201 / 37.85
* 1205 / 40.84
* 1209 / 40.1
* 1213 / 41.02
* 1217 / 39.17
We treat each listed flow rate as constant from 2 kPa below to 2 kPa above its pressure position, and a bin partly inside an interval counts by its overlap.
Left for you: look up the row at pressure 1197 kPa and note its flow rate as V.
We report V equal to 39.97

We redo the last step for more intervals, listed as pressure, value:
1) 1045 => 44.03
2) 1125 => 33.8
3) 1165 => 41.45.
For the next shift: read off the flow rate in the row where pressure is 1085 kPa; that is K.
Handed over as 44.96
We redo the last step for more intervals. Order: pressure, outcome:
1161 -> 44.82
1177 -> 42.45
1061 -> 44.57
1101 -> 33.96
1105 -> 41.5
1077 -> 42.43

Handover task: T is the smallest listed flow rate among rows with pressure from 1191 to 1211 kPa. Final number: 37.85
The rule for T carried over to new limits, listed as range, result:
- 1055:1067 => 42.96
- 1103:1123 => 36.89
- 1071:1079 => 42.43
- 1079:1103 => 33.45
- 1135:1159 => 35.5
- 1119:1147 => 30.32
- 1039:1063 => 41.81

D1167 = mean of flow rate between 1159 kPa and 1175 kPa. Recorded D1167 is 41.6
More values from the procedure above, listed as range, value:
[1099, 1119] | 38.6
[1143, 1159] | 39.9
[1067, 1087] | 42.6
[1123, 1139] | 33.1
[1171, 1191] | 41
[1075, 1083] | 41.9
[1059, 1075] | 43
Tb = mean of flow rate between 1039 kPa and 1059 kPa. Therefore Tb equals 44.4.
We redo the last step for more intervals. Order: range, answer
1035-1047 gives 48.9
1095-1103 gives 33.7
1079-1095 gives 42.7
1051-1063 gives 43.1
